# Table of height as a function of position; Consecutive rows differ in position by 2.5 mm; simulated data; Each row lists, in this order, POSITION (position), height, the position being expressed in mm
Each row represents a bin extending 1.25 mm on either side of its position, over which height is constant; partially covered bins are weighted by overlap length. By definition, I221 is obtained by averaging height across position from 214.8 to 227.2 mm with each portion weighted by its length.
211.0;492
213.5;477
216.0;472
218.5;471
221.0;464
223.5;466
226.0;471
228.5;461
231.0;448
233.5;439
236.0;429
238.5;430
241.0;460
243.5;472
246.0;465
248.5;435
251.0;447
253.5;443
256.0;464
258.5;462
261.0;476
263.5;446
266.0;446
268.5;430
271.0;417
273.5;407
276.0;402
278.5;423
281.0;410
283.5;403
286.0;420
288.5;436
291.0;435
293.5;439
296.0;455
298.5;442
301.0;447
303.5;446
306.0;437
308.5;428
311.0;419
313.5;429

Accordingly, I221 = 469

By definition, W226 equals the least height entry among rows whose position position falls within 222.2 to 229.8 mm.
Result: 461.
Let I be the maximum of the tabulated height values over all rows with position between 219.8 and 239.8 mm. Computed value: 471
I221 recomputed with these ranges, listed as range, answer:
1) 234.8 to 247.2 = 451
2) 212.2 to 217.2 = 475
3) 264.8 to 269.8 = 438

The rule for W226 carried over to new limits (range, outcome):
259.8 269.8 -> 430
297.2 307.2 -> 437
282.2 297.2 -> 403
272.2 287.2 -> 402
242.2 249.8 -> 435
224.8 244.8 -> 429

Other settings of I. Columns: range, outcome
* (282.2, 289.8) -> 436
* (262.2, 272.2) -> 446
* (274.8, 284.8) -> 423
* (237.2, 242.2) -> 460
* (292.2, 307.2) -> 455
